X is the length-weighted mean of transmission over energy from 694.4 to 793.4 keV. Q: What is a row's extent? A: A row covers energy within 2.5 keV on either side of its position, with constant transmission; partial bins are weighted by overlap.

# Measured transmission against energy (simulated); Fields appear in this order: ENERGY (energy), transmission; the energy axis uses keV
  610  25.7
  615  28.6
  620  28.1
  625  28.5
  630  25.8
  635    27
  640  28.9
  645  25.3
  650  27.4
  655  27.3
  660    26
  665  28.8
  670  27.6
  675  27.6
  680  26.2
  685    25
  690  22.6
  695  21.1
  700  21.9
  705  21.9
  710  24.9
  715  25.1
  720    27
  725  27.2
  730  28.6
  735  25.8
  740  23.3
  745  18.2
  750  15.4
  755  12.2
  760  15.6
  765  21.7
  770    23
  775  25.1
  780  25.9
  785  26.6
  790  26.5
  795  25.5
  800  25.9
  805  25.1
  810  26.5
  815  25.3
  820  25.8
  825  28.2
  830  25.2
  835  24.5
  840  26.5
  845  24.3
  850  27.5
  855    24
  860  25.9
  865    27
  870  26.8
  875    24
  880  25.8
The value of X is 22.9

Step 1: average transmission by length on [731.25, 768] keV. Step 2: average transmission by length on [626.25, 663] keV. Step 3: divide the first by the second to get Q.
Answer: 0.72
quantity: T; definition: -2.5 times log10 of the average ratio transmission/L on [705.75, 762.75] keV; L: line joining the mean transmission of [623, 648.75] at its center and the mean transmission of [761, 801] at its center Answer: 0.15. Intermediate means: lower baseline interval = 27.1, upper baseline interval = 24.6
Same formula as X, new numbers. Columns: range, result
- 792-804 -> 25.7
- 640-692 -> 26.5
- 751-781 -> 20.1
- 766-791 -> 25.1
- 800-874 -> 25.9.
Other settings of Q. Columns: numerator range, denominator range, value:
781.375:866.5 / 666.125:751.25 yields 1.07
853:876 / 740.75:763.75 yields 1.58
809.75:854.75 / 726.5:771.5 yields 1.26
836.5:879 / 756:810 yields 1.08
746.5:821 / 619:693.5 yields 0.86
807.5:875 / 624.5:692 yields 0.97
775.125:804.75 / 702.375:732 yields 1.01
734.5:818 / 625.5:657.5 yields 0.84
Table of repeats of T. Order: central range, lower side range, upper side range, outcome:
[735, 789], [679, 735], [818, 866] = 0.19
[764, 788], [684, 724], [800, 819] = 0.02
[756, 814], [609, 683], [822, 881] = 0.10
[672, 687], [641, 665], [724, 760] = -0.05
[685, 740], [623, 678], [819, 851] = 0.09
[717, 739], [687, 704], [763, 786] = -0.17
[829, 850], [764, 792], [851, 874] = 0.01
